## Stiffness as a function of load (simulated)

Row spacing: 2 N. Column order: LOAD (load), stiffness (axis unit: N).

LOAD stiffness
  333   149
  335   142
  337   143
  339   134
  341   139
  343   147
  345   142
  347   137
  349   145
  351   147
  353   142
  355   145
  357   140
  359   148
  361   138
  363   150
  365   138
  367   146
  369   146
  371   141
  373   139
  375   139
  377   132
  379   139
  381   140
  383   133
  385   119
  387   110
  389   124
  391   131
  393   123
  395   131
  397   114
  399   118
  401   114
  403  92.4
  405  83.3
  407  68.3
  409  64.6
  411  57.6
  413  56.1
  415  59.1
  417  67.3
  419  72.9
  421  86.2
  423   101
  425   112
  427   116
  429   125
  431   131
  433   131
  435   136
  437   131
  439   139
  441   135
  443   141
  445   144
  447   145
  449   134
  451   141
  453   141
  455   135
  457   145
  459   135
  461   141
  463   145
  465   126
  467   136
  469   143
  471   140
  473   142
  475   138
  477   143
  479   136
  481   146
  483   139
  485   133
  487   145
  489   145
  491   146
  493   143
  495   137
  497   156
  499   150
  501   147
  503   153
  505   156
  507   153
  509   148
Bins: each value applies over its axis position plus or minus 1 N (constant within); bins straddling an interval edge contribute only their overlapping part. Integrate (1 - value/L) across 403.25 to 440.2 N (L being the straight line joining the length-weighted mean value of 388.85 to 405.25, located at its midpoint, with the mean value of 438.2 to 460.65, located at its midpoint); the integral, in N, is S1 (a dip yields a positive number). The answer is 9.0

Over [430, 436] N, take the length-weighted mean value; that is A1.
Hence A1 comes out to 133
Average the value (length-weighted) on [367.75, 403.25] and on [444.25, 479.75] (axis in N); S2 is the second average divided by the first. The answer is 1.1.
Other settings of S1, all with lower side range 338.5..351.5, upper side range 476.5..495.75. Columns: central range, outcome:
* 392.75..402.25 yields 1.5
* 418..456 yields 4.1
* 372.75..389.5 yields 1.3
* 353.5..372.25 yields -0.2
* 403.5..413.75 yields 5.4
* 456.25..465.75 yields 0.2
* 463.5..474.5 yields 0.3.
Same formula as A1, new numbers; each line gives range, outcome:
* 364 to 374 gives 142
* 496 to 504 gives 152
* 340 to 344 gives 143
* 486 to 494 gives 145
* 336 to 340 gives 138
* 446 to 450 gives 140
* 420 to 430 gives 108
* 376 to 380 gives 136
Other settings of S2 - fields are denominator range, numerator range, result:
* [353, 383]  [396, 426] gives 0.60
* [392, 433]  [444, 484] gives 1.46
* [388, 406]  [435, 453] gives 1.21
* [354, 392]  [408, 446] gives 0.77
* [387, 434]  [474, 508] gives 1.46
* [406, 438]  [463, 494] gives 1.48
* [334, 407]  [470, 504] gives 1.09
